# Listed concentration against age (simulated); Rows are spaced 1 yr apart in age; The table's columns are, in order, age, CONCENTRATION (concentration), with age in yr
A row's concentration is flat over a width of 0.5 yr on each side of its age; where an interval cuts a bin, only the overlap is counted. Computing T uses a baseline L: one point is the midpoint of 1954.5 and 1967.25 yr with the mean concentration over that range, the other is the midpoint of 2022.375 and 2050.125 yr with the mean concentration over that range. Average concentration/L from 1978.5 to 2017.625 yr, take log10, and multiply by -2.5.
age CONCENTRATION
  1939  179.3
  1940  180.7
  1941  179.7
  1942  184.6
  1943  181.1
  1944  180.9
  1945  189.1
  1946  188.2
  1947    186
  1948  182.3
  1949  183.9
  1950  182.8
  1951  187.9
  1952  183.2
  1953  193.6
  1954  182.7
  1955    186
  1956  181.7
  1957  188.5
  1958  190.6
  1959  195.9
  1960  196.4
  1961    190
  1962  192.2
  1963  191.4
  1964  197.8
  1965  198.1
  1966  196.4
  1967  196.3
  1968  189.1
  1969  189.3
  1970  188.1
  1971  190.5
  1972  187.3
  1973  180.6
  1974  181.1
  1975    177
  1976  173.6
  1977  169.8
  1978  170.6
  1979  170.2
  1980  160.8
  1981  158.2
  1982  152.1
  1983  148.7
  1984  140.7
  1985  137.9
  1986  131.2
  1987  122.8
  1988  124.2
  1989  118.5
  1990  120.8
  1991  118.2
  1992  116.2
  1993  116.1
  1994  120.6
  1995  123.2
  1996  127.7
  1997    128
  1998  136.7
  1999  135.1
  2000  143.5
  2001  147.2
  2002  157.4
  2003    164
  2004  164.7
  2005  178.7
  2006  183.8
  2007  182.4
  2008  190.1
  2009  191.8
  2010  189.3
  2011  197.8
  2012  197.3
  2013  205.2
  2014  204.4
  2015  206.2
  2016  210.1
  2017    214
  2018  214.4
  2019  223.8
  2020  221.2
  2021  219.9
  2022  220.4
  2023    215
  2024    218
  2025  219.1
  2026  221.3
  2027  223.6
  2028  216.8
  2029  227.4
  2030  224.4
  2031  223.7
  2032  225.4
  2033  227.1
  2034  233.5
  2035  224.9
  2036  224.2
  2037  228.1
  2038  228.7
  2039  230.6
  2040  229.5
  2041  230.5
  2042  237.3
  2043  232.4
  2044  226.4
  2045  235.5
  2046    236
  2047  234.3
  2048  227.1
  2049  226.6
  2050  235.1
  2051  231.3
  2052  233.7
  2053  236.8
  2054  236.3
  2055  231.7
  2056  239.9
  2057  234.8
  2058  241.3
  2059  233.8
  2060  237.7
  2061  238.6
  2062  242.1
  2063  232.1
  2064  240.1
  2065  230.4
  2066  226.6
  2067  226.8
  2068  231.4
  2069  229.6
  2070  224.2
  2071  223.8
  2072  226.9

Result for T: 0.31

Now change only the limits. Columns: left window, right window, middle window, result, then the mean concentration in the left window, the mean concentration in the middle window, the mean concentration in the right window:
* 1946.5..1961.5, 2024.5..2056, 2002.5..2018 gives 0.12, 187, 193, 229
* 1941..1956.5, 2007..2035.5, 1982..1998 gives 0.50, 185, 127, 214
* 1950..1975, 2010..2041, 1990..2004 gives 0.47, 189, 134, 219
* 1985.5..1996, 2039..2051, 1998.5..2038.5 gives -0.15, 121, 204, 232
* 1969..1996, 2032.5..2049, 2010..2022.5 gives -0.07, 150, 210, 230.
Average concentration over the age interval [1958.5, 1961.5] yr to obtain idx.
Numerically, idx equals 194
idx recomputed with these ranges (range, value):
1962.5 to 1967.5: 196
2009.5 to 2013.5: 197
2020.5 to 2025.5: 218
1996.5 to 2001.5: 138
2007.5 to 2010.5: 190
